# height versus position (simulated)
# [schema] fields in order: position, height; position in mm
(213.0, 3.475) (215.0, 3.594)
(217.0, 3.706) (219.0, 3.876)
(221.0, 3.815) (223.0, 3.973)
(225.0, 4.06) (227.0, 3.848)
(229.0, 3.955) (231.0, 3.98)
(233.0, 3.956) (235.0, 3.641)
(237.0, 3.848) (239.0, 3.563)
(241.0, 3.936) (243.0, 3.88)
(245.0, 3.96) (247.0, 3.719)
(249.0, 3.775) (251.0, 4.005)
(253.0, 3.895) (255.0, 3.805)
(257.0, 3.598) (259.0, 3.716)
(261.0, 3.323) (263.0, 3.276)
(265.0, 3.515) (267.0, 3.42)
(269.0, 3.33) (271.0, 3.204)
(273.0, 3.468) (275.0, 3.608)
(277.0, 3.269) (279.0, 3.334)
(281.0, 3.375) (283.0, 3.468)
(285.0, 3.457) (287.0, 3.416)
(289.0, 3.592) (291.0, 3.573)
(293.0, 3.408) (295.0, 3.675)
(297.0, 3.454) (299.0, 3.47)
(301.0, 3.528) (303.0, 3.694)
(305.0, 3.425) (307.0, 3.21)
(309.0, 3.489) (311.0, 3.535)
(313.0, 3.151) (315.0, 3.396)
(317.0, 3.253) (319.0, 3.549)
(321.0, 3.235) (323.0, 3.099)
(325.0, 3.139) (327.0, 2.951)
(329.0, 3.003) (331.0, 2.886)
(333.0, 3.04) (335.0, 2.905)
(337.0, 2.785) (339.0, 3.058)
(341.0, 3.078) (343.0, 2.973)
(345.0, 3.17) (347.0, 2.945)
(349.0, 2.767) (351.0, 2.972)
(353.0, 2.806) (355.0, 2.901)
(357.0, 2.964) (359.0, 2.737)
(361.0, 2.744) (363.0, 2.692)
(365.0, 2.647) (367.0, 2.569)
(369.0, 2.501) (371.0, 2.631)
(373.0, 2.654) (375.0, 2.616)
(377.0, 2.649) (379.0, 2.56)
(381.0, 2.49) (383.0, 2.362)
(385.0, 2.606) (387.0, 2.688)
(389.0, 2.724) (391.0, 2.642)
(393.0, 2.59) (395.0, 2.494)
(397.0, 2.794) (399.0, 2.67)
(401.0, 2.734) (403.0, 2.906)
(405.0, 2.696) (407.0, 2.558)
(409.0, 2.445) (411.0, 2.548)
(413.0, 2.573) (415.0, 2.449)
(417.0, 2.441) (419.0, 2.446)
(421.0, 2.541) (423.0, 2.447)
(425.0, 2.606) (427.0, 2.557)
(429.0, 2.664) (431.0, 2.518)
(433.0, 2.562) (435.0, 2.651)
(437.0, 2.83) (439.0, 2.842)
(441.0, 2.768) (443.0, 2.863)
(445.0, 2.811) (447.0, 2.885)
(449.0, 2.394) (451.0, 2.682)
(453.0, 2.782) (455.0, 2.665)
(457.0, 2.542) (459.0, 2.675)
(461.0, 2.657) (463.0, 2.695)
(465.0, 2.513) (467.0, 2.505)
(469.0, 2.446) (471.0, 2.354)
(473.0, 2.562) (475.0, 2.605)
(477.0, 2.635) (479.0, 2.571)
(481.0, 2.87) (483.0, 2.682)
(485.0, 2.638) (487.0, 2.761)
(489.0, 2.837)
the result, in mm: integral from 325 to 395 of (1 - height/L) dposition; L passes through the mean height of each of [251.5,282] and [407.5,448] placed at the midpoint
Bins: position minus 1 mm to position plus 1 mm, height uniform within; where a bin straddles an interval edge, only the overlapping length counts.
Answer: 5.0 mm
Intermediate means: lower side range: 3.48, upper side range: 2.62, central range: 2.77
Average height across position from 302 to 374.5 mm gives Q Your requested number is 3.01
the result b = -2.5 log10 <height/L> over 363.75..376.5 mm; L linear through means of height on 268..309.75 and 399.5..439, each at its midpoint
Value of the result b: 0.12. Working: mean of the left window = 3.45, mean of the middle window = 2.61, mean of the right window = 2.6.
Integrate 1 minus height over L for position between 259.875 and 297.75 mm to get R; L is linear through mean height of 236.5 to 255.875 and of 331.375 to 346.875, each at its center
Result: 1.14 mm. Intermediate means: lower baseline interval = 3.84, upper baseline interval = 2.99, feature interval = 3.43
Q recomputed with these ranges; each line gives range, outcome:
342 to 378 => 2.77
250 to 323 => 3.47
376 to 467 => 2.63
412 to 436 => 2.54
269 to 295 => 3.44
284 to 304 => 3.53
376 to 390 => 2.58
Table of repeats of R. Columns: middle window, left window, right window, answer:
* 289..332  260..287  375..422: -2.6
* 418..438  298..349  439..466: 1.5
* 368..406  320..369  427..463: 2.5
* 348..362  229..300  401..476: 1.1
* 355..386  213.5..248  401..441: 3.1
